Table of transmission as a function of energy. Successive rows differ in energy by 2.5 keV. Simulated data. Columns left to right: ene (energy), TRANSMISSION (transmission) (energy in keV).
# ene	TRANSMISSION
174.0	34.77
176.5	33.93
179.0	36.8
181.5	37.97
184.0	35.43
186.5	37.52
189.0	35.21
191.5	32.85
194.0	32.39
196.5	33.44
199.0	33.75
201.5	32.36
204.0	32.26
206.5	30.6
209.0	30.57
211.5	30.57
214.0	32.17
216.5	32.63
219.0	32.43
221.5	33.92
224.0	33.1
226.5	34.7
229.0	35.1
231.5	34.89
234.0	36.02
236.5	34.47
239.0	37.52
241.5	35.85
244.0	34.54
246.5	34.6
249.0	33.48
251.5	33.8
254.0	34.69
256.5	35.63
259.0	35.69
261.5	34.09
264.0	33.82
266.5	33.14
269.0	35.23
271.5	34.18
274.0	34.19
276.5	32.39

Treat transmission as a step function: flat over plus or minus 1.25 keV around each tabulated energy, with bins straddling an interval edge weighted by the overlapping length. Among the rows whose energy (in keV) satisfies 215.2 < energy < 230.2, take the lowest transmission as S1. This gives 32.43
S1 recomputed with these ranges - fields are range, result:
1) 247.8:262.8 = 33.48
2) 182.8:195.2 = 32.39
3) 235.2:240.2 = 34.47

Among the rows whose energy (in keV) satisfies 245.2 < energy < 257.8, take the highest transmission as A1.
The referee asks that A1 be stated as 35.63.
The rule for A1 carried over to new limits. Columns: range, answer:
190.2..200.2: 33.75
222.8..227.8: 34.7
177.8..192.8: 37.97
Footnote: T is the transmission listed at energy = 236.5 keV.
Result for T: 34.47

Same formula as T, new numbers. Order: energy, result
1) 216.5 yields 32.63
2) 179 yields 36.8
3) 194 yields 32.39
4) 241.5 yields 35.85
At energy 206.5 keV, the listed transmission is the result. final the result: 30.6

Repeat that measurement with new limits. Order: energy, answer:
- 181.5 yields 37.97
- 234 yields 36.02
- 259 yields 35.69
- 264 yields 33.82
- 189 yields 35.21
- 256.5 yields 35.63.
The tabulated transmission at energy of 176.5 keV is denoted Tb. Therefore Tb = 33.93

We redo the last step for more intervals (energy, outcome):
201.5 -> 32.36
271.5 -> 34.18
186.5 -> 37.52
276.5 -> 32.39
